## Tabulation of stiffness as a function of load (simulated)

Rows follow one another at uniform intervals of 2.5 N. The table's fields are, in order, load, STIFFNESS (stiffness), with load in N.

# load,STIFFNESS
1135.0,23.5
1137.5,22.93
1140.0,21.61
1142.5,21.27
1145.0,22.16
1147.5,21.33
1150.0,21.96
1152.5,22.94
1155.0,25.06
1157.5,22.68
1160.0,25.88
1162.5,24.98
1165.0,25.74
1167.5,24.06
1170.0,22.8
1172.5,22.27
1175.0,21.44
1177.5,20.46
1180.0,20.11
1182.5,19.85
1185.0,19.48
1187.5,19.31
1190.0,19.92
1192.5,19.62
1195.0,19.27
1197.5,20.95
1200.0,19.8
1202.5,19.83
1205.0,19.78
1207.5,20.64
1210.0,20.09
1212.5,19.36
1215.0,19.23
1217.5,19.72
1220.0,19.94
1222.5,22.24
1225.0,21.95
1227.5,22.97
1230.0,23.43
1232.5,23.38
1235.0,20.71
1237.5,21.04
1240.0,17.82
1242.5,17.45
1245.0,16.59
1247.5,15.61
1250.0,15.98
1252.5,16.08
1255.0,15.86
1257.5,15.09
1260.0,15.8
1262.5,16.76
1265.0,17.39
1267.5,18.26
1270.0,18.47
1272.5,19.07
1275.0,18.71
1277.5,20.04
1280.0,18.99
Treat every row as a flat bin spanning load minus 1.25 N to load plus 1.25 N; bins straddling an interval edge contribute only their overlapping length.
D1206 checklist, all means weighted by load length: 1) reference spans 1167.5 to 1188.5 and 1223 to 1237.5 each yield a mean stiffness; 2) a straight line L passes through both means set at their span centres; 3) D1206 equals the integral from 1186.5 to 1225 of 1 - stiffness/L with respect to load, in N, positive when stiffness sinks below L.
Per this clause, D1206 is 2.9 N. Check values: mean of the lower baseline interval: 20.9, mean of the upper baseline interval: 22.4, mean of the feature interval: 20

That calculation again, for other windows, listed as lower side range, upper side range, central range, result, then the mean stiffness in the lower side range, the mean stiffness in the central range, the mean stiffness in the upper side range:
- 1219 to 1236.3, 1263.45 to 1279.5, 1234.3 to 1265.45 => 5.1 N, 22.1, 17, 18.6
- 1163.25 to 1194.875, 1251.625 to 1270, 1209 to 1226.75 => -1.3 N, 21.2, 20.4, 16.6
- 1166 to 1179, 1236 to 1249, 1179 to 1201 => 1.3 N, 22.2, 19.8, 17.7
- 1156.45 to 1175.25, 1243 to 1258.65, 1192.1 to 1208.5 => 0.5 N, 23.9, 20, 15.9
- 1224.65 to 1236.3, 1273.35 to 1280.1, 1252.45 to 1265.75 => 2.8 N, 22.5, 16.1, 19.3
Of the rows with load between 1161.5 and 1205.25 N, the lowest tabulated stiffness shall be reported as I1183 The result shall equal 19.27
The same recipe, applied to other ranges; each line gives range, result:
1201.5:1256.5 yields 15.61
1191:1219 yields 19.23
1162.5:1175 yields 21.44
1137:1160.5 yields 21.27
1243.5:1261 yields 15.09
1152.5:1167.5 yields 22.68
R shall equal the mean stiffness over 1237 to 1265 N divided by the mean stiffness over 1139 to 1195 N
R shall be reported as 0.76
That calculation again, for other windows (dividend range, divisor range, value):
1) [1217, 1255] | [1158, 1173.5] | 0.81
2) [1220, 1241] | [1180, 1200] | 1.09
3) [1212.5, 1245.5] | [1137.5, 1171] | 0.88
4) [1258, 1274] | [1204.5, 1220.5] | 0.88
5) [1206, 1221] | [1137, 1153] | 0.90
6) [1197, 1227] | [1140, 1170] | 0.87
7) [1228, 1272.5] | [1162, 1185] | 0.82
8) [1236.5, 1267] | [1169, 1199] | 0.82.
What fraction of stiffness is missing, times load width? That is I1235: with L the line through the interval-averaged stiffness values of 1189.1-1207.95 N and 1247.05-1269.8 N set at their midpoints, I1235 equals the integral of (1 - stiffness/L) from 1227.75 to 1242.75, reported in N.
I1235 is -2.7 N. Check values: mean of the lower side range 19.9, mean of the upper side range 16.4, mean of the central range 21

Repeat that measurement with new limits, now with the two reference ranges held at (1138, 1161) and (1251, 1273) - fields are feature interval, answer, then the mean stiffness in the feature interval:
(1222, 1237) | -3.1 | 22.4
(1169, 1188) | 0.4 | 20.7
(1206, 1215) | -0.2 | 19.9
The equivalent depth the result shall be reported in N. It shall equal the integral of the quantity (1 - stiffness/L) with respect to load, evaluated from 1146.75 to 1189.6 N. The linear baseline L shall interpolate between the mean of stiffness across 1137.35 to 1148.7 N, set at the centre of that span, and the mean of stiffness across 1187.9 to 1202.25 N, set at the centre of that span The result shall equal -3.0 N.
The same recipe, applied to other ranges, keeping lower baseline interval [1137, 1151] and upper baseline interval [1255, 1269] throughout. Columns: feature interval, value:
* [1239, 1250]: 0.4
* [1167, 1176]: -0.8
